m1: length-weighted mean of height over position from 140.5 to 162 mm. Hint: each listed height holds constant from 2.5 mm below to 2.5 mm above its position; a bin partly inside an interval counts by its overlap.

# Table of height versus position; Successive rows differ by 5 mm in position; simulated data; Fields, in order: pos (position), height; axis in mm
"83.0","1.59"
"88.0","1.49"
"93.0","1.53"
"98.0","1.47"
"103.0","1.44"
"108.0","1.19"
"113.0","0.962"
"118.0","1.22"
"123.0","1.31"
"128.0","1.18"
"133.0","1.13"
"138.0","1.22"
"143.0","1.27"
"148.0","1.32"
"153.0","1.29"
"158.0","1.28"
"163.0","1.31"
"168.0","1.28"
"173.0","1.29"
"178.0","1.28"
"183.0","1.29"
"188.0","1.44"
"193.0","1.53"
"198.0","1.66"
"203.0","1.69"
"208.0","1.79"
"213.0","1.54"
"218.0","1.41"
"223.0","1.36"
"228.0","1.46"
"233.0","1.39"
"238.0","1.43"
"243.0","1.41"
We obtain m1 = 1.29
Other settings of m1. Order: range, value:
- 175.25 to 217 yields 1.52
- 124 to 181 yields 1.26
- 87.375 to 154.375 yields 1.28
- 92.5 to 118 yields 1.29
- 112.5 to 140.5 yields 1.19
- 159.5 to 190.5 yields 1.31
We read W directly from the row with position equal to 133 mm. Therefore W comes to 1.13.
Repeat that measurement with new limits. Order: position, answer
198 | 1.66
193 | 1.53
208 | 1.79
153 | 1.29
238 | 1.43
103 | 1.44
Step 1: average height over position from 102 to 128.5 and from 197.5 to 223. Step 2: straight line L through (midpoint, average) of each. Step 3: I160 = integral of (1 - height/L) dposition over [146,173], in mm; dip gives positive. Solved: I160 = 1.7 mm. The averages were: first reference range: 1.21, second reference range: 1.59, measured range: 1.3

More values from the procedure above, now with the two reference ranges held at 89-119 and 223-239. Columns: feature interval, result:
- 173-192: 0.4 mm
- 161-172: 0.6 mm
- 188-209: -3.6 mm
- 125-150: 2.2 mm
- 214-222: -0.1 mm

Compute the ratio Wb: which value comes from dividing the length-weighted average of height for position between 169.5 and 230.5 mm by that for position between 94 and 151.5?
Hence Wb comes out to 1.2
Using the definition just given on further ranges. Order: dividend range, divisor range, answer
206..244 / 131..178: 1.16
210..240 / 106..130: 1.23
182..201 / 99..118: 1.23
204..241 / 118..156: 1.20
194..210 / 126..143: 1.42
